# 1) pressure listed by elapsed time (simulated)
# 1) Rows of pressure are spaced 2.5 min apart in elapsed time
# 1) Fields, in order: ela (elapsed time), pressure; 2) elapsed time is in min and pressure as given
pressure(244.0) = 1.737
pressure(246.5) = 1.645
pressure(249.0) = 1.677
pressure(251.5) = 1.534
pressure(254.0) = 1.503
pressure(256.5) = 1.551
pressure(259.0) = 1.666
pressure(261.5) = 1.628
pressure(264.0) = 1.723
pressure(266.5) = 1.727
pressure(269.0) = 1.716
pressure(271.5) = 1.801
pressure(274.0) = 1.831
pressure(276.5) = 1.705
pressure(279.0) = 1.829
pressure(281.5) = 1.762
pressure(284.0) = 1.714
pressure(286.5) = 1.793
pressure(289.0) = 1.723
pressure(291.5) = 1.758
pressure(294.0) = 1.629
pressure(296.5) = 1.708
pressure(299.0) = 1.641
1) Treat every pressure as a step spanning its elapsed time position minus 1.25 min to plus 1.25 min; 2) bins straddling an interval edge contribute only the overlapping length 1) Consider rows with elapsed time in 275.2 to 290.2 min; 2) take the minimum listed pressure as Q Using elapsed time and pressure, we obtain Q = 1.705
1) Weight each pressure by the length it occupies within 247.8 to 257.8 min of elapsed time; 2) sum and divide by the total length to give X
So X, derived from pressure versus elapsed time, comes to 1.57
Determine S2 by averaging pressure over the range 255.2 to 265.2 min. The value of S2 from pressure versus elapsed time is 1.64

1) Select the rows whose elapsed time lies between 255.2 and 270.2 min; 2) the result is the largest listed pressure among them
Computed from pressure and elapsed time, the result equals 1.727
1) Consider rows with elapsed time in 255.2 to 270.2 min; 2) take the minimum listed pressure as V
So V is 1.551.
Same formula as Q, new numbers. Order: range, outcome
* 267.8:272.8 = 1.716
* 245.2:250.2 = 1.645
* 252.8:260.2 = 1.503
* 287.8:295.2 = 1.629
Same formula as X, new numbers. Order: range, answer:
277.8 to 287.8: 1.77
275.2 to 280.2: 1.77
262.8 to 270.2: 1.72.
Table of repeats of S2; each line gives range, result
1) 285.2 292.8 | 1.76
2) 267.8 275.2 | 1.78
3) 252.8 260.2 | 1.57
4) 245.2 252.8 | 1.62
